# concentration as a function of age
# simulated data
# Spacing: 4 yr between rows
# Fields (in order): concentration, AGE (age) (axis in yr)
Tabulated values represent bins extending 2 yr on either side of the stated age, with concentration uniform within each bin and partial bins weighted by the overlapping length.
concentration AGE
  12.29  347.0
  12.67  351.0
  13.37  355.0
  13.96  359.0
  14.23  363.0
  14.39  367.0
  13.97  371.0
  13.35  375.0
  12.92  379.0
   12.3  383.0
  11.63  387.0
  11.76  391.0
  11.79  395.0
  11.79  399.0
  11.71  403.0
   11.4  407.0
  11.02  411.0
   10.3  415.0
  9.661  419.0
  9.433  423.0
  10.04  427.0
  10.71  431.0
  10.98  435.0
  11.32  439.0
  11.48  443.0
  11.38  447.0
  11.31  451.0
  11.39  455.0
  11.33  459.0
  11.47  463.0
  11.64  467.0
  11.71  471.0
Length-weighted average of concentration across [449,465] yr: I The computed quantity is 11.4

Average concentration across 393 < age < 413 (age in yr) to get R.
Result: 11.5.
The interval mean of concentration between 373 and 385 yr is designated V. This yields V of 12.9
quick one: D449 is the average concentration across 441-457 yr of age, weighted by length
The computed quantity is 11.4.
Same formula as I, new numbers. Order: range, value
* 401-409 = 11.6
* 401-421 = 10.8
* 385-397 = 11.7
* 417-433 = 9.96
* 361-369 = 14.3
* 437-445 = 11.4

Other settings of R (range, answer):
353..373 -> 14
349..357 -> 13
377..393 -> 12.2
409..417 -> 10.7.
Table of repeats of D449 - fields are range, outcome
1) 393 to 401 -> 11.8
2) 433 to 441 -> 11.2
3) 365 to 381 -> 13.7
